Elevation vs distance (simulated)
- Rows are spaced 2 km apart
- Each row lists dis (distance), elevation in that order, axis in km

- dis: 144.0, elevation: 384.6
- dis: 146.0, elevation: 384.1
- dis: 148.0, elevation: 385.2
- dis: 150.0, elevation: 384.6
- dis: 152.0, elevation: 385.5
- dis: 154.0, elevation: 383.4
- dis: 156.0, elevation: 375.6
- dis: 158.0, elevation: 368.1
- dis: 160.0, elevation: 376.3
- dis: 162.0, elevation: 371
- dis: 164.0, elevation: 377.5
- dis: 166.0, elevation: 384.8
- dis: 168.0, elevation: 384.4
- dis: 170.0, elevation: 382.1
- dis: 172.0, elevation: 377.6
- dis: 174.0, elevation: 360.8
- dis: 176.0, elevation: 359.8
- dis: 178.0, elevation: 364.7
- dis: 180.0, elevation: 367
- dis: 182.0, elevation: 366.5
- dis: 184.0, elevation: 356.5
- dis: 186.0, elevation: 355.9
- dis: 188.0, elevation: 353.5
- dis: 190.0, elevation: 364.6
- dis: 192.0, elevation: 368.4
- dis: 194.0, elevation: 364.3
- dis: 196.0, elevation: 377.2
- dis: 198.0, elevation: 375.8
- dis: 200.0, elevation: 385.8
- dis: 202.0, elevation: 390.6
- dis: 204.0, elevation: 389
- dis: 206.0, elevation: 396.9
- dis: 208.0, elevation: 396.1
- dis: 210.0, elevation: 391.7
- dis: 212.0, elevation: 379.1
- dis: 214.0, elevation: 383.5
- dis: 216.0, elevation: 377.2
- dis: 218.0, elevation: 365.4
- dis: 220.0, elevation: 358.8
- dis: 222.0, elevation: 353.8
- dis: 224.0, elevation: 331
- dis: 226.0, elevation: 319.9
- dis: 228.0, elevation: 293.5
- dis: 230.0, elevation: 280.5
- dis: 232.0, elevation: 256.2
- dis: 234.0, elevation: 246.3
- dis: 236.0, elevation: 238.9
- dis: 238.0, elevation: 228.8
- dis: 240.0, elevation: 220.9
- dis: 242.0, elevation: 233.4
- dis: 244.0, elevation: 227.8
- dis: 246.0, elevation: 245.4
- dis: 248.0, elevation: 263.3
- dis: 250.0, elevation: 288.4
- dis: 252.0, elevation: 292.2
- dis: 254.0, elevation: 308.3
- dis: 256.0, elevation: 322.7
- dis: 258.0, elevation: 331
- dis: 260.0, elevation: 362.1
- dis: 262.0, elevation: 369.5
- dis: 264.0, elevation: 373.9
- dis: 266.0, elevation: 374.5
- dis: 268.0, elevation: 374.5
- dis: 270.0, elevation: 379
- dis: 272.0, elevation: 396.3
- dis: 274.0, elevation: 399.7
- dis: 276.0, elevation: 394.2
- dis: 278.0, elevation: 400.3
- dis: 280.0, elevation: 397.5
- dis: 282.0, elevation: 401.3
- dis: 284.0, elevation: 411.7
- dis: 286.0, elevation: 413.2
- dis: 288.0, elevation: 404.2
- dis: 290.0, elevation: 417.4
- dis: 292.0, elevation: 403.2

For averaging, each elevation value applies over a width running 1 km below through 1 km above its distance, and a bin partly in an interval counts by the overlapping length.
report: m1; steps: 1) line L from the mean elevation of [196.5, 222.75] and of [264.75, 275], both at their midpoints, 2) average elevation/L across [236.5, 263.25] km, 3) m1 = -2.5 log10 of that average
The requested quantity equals 0.32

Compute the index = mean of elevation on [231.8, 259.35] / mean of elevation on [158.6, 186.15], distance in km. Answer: 0.72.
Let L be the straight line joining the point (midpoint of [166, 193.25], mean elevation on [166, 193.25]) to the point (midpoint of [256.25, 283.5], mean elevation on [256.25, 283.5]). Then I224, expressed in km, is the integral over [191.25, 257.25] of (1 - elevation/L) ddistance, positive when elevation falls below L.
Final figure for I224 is 8.9 km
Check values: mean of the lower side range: 367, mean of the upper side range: 380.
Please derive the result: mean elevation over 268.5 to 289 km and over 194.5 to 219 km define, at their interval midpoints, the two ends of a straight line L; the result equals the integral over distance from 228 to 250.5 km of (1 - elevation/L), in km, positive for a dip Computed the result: 8.14 km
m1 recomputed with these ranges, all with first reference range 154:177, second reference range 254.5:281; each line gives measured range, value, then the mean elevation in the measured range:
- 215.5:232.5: 0.15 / 327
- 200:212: -0.05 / 391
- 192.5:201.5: -0.01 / 376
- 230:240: 0.46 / 244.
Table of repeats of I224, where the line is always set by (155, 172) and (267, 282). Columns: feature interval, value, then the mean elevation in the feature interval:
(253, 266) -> 1.45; 347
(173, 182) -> 0.38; 363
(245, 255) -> 2.82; 280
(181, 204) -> 0.69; 370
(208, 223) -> 0.39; 374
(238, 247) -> 3.63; 232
